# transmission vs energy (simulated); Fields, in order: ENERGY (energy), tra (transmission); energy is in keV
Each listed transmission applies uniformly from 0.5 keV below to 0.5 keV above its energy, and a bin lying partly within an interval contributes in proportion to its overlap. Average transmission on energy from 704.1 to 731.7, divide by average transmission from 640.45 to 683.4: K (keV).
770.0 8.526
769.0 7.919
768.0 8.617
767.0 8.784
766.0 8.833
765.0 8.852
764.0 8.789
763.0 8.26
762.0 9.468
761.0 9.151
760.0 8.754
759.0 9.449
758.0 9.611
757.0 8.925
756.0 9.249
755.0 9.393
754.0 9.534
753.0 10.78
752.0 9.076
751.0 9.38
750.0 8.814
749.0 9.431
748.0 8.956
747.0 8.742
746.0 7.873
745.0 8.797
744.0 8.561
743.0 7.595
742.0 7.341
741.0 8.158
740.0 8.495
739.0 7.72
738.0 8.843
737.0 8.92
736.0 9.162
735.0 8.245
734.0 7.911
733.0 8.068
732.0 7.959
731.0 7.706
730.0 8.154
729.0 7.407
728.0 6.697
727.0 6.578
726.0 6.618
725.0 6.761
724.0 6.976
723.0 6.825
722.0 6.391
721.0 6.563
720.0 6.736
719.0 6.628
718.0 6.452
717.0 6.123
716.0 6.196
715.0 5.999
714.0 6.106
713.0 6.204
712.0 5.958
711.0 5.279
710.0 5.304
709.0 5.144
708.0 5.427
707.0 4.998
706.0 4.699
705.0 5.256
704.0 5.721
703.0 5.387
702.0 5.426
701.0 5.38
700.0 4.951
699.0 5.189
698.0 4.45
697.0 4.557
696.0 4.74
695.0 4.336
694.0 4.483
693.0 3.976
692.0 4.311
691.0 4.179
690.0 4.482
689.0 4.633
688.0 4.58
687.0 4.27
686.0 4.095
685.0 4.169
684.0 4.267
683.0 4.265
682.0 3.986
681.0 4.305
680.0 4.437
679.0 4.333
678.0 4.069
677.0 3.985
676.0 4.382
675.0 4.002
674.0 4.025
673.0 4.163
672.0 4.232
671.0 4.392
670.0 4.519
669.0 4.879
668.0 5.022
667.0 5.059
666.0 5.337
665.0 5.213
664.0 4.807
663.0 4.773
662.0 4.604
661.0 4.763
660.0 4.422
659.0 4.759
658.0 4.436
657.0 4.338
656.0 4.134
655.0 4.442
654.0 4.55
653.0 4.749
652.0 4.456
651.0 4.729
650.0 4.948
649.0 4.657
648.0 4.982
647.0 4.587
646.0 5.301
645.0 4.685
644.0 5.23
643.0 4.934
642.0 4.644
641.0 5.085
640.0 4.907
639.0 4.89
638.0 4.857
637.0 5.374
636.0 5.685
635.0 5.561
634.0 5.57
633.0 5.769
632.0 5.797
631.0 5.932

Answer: 1.36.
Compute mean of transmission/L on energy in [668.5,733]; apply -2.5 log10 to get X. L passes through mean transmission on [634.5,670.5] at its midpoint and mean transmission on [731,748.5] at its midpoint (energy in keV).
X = 0.27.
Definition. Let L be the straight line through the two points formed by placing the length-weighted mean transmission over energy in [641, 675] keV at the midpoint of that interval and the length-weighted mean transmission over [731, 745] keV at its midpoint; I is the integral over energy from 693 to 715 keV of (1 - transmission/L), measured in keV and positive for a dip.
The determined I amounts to 5.1 keV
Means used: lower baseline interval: 4.69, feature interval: 5.18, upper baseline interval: 8.23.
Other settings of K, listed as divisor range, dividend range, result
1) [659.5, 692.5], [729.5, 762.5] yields 1.96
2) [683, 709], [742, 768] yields 1.90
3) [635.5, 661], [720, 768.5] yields 1.74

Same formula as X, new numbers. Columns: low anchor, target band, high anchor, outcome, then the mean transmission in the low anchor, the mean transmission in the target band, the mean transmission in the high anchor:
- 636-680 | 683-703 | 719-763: 0.33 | 4.68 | 4.57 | 8.25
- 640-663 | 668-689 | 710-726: 0.24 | 4.71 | 4.29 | 6.32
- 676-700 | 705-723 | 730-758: 0.08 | 4.37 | 5.9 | 8.66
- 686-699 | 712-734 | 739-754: 0.01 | 4.43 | 6.82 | 8.71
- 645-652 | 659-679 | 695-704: 0.08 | 4.82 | 4.56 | 5.01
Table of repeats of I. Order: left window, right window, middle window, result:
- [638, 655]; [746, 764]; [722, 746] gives 1.65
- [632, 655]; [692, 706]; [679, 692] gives 1.61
